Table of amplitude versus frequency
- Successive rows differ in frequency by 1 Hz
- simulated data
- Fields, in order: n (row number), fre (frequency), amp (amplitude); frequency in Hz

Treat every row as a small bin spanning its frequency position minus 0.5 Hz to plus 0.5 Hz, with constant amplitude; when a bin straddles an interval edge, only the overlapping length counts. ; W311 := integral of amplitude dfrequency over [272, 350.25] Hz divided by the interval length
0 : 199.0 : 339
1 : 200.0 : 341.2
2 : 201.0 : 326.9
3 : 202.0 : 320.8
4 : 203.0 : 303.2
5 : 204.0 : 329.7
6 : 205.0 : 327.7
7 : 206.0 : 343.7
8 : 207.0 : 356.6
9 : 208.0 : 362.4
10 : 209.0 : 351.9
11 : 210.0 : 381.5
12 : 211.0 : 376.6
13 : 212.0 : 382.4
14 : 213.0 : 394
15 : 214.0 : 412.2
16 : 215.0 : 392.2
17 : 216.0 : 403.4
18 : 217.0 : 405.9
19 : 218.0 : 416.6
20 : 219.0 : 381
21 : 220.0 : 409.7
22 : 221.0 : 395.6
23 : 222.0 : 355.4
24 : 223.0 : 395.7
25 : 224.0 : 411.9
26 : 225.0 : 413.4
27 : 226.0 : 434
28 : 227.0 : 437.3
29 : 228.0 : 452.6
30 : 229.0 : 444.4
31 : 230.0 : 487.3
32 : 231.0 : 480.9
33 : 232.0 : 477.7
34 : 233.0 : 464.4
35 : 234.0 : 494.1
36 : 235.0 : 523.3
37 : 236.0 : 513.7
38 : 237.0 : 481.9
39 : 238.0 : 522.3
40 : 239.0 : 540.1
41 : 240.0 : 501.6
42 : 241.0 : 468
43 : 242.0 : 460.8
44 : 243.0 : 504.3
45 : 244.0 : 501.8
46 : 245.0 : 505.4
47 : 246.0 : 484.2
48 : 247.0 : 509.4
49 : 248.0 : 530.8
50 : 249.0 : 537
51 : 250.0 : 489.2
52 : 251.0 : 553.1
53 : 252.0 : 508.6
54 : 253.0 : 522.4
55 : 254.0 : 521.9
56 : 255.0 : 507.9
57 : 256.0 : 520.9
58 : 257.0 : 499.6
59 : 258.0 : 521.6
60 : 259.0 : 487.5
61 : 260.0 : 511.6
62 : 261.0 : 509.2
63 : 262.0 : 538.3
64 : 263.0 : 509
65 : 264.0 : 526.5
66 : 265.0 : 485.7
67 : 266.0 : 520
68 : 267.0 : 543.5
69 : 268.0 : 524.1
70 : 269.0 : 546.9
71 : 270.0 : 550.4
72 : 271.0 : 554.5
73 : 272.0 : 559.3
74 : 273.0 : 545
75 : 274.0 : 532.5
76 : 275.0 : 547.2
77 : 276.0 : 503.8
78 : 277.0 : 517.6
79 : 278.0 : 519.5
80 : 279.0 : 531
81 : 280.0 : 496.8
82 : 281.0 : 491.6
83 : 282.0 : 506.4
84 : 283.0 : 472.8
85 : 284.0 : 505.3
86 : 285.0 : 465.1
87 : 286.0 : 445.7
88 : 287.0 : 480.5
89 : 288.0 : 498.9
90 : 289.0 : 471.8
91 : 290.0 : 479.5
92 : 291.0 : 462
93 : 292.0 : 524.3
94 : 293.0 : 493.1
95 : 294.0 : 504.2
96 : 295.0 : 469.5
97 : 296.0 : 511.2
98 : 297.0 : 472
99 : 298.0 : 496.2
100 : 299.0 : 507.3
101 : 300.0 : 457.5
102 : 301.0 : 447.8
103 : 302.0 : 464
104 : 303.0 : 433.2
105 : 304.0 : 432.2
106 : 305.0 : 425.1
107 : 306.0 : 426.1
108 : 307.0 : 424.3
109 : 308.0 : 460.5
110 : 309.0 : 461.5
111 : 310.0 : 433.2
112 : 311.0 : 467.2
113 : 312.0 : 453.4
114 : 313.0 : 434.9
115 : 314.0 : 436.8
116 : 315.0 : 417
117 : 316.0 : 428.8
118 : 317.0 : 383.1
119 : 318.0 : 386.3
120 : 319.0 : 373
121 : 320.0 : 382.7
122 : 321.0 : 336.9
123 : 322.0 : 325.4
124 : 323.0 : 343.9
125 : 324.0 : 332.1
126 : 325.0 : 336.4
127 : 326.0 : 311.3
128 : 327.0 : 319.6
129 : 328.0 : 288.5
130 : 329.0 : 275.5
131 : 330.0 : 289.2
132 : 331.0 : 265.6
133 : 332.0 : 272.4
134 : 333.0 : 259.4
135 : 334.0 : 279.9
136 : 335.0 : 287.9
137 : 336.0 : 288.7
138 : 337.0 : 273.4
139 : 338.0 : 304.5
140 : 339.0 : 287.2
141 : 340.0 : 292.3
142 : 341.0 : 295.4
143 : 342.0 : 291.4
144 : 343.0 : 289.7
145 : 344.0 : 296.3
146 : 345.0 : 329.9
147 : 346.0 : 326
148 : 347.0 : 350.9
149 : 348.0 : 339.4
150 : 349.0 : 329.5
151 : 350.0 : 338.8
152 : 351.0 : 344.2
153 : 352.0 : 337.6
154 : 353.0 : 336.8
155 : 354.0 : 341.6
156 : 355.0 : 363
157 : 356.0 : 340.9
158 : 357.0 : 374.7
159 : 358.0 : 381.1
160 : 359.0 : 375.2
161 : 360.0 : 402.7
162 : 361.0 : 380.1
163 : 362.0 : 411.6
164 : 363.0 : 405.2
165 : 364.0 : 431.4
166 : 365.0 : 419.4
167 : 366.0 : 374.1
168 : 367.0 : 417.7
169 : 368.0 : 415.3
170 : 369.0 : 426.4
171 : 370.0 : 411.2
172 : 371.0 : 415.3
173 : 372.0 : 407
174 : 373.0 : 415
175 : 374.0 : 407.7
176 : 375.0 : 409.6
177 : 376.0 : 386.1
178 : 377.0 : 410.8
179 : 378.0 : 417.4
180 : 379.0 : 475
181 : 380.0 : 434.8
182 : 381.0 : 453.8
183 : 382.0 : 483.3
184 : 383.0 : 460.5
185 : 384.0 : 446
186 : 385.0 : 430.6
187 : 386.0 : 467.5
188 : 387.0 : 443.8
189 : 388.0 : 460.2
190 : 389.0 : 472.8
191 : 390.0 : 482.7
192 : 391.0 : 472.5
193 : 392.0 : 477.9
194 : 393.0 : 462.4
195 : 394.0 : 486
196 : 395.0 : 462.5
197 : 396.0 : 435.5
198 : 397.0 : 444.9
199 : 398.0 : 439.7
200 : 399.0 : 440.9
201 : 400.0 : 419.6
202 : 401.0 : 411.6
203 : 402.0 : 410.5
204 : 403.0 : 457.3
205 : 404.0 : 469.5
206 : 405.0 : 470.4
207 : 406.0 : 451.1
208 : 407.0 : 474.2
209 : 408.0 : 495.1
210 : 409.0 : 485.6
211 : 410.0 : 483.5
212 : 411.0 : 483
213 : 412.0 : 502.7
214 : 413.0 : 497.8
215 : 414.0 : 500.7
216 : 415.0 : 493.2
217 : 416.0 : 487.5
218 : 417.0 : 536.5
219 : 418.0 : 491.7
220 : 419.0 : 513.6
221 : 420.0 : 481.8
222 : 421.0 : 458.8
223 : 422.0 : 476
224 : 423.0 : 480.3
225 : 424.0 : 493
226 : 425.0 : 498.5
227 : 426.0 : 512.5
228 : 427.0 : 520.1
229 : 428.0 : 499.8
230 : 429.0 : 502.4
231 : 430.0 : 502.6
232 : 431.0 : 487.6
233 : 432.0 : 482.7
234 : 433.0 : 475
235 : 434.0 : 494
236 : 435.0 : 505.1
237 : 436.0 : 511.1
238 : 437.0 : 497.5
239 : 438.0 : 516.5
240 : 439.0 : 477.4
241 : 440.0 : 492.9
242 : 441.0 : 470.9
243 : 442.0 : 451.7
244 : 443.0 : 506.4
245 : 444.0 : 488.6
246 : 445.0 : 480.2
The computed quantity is 407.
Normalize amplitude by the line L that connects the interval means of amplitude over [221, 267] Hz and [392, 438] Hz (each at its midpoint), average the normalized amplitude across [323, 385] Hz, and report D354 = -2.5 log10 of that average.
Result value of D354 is 0.32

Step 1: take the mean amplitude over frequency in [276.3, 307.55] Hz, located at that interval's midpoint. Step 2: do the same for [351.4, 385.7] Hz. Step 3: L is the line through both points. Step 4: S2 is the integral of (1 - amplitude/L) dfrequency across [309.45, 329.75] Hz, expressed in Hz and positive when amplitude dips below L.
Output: 3.6 Hz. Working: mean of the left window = 479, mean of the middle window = 372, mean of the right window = 406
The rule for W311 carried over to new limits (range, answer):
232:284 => 514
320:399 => 376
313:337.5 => 331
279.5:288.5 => 485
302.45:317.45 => 435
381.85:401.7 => 454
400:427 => 481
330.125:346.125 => 289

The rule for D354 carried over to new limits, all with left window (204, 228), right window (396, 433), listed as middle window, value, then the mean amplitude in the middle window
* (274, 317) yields -0.12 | 473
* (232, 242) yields -0.24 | 498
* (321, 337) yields 0.42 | 299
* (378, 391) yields 0.02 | 458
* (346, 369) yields 0.21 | 373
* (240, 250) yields -0.24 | 500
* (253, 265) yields -0.25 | 513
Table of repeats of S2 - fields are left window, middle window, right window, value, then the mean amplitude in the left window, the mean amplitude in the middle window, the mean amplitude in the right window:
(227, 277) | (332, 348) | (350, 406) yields 5.38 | 510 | 297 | 422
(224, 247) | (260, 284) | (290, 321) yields -3.06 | 481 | 523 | 448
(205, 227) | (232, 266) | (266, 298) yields -4.54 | 389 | 507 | 507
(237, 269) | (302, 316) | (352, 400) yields 0.95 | 512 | 439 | 423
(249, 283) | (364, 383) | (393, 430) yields 2.57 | 521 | 422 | 477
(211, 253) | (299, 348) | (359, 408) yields 9.56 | 460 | 359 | 437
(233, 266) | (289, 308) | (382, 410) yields 0.91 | 509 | 468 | 458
